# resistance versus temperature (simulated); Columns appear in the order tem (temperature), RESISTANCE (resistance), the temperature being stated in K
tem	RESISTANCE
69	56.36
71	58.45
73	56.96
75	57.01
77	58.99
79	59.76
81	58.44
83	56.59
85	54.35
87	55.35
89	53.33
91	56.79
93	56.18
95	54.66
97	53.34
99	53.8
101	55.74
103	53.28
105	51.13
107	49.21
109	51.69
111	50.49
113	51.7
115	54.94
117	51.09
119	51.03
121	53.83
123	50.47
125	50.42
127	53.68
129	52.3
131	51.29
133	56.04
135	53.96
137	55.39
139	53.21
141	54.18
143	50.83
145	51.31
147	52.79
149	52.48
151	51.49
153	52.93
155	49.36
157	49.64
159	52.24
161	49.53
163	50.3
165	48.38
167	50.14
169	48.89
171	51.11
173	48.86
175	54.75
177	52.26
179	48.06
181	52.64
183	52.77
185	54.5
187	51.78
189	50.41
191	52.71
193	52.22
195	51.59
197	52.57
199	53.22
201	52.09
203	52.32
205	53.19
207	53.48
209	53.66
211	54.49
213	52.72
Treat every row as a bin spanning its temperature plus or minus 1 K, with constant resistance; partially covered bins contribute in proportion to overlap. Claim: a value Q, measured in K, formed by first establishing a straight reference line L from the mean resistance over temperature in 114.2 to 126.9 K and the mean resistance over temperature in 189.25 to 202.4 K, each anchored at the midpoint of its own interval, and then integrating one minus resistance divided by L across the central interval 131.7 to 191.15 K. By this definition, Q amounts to 0.5 K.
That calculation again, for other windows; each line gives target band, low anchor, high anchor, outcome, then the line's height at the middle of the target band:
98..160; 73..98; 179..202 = 2.6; 54.6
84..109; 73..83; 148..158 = 1.2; 56.5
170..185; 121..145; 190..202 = 0.2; 52.5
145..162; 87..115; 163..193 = 0.2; 51.9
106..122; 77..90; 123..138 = 0.8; 54.3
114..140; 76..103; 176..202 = 0.7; 54.4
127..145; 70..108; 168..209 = 0.2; 53.8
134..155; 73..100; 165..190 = 0.1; 53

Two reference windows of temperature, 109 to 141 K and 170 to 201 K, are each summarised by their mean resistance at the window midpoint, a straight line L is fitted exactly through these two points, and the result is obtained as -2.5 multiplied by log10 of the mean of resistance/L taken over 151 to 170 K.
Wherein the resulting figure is 0.04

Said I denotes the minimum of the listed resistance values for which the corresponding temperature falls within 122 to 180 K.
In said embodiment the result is 48.06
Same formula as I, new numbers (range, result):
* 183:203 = 50.41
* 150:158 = 49.36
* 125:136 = 50.42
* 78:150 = 49.21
